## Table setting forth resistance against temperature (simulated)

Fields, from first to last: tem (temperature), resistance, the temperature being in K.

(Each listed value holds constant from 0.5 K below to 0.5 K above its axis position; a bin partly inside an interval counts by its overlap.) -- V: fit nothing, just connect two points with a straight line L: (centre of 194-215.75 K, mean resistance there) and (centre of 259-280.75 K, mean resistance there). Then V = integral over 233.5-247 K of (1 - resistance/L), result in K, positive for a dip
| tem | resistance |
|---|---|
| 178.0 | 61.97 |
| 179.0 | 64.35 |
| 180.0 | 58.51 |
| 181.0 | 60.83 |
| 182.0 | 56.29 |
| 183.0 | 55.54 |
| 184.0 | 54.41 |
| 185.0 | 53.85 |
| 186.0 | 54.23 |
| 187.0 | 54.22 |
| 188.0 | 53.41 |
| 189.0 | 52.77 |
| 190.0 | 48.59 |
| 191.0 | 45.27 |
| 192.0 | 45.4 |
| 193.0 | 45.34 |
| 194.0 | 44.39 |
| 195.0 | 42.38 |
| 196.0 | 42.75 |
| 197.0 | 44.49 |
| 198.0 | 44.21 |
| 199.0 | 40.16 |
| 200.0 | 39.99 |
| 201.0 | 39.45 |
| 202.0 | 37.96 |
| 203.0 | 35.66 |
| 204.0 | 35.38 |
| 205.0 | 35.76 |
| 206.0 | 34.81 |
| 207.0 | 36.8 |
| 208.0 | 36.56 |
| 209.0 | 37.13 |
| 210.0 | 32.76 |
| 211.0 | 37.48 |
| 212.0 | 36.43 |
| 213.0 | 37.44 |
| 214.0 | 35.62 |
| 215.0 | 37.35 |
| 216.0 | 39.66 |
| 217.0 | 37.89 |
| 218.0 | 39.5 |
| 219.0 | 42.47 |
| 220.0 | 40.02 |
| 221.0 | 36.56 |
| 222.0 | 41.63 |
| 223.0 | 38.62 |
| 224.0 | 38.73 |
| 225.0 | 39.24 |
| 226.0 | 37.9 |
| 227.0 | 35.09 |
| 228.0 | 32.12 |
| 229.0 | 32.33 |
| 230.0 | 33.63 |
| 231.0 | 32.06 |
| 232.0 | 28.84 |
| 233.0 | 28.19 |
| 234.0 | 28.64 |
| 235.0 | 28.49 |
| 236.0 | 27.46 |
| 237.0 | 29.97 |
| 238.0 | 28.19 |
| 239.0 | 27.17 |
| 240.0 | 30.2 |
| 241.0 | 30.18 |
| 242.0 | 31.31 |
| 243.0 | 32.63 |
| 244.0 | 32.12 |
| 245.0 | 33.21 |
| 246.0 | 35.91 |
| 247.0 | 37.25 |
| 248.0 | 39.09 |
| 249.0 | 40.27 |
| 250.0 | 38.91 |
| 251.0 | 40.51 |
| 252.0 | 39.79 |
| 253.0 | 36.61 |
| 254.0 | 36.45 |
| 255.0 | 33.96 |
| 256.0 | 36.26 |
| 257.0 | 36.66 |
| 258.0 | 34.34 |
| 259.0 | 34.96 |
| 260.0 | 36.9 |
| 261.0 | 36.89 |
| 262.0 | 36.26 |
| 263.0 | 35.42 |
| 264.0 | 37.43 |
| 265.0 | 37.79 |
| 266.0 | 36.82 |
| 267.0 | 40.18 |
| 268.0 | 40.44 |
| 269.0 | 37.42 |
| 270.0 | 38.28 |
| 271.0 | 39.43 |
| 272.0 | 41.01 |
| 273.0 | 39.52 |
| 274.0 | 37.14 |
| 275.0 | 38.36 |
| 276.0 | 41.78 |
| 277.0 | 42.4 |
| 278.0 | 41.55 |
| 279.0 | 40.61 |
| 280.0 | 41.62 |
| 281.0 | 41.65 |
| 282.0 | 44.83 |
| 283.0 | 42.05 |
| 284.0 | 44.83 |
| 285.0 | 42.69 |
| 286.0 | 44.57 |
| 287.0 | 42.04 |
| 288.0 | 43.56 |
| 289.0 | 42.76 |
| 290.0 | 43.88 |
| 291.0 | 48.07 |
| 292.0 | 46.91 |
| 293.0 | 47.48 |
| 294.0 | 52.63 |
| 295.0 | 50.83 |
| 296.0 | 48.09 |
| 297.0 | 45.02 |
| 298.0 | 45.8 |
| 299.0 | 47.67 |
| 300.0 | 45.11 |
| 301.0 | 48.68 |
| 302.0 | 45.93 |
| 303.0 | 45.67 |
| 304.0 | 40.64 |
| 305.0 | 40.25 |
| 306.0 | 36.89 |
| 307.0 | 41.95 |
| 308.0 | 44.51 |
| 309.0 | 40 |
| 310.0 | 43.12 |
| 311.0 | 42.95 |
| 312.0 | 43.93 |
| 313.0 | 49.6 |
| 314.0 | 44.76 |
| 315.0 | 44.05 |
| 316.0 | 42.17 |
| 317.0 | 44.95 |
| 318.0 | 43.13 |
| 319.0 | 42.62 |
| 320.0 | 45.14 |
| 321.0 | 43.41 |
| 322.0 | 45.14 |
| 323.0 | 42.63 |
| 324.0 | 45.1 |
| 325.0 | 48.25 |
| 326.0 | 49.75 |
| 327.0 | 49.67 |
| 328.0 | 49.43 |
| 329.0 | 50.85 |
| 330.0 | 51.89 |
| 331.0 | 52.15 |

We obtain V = 2.8 K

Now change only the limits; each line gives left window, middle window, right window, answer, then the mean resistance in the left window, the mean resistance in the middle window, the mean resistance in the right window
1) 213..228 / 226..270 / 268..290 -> 5.90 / 38.3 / 34.5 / 41.4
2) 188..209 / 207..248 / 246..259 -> 5.02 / 41.6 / 34.5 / 37.3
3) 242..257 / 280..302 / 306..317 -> -2.37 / 36.5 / 45.6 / 43.5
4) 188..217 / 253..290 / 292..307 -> 3.95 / 40.3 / 39.4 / 45.7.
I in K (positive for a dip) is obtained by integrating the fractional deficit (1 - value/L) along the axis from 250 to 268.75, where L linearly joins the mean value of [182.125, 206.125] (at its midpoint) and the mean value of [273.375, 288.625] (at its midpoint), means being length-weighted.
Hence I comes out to 2.5 K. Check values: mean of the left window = 45.4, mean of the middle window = 37.1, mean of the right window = 42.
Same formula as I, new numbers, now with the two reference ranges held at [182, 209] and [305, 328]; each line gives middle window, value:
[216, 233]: 3.0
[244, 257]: 2.1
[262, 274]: 1.6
